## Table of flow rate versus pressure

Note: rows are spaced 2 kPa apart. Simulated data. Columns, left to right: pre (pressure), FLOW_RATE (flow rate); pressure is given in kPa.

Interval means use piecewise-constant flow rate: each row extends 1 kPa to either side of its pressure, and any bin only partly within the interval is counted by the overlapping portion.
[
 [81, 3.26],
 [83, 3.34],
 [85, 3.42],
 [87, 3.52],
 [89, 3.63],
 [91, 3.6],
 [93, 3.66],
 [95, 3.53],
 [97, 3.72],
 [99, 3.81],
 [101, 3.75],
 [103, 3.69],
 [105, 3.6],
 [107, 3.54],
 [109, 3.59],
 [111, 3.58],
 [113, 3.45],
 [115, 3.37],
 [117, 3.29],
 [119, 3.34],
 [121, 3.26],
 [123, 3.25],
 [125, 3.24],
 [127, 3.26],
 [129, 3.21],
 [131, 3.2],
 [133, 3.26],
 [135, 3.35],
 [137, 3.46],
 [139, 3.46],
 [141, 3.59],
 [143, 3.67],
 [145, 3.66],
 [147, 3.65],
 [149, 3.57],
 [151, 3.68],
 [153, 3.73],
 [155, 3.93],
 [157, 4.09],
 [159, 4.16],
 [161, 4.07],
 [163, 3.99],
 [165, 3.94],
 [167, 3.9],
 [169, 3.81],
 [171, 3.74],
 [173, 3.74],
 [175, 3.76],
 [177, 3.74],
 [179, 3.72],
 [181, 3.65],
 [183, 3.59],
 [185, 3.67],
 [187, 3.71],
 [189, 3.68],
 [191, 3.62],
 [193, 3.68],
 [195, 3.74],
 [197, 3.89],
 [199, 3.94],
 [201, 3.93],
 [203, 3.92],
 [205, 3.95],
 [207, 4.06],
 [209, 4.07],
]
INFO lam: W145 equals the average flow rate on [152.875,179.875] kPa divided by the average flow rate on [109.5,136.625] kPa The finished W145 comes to 1.17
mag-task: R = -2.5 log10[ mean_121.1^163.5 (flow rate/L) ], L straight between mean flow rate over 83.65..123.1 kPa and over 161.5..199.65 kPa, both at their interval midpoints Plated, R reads 0.02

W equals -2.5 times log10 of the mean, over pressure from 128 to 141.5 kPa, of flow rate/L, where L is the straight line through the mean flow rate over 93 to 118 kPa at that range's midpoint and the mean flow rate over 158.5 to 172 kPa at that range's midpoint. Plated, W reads 0.123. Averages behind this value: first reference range 3.58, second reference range 3.94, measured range 3.35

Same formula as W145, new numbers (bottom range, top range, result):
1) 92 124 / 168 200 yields 1.06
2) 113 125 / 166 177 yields 1.14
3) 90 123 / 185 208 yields 1.08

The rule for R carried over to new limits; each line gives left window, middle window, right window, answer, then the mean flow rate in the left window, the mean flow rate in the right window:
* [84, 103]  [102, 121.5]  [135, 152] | 0.041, 3.63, 3.58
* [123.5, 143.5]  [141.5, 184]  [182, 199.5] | -0.076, 3.36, 3.72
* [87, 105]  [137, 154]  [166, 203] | 0.029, 3.66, 3.76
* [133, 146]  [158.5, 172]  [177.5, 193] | -0.098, 3.51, 3.67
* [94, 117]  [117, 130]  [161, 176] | 0.126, 3.59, 3.86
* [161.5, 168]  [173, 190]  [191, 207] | 0.062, 3.95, 3.86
